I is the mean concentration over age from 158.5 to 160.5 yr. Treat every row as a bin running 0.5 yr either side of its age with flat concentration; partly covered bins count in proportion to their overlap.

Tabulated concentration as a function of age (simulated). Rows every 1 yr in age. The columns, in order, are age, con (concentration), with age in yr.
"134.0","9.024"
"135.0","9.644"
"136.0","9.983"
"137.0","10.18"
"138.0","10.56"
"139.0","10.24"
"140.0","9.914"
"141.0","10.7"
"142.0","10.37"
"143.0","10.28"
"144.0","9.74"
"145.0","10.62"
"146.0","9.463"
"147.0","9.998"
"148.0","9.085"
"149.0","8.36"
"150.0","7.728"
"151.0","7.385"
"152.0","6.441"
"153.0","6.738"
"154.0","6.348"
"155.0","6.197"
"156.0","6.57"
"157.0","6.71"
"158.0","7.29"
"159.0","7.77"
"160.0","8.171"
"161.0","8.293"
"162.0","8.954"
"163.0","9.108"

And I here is 7.97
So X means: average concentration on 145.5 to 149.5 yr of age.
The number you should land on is 9.23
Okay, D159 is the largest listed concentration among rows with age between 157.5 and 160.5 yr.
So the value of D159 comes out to 8.171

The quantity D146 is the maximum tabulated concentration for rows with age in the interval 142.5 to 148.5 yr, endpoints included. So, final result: 10.62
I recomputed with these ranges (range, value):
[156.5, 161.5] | 7.65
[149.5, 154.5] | 6.93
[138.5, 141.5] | 10.3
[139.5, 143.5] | 10.3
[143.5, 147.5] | 9.96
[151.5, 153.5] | 6.59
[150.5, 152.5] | 6.91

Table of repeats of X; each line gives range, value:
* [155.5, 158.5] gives 6.86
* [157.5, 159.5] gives 7.53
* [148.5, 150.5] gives 8.04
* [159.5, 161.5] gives 8.23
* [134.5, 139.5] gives 10.1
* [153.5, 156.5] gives 6.37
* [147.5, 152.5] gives 7.8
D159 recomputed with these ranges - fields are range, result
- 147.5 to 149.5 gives 9.085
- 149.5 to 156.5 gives 7.728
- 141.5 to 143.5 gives 10.37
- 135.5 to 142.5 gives 10.7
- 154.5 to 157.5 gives 6.71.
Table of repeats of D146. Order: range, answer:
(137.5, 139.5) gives 10.56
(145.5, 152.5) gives 9.998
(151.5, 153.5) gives 6.738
